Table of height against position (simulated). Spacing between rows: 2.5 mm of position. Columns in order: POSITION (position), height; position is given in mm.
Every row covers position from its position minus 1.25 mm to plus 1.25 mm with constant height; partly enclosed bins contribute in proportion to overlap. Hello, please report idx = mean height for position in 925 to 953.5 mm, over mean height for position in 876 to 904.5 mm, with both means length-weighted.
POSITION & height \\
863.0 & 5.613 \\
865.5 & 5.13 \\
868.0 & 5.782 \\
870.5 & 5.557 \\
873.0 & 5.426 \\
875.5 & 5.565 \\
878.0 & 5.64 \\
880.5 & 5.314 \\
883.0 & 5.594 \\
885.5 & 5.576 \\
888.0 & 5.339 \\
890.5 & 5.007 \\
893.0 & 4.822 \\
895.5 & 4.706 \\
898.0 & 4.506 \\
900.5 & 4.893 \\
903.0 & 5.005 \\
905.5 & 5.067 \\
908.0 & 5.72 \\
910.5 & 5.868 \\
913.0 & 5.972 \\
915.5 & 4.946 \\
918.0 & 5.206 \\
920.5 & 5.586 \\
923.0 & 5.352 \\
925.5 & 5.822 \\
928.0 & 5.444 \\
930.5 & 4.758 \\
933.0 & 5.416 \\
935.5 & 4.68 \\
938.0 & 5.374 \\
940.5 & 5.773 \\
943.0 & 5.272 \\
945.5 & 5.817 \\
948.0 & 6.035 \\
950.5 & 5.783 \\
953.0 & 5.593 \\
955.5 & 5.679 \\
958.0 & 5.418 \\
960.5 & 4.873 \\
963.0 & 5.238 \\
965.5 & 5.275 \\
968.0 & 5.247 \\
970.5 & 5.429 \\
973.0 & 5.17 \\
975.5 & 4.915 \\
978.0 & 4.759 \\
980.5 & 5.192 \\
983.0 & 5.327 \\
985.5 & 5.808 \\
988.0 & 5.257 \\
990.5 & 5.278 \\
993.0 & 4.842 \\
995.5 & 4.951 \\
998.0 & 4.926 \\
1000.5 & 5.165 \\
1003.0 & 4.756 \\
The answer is 1.1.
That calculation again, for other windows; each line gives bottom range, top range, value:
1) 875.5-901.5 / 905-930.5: 1.06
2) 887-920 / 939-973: 1.06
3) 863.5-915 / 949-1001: 0.99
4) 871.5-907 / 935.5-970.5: 1.05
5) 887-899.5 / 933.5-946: 1.10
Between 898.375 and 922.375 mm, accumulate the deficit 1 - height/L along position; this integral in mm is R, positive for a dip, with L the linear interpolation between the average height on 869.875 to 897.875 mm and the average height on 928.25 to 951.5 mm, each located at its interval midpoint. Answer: 0.10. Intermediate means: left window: 5.28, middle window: 5.33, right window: 5.43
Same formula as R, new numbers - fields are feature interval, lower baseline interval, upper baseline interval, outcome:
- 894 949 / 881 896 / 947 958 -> 1.5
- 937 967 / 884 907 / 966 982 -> -2.4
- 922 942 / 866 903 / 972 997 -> -0.5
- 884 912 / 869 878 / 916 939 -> 1.4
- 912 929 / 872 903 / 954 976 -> -0.8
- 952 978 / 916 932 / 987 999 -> -0.4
